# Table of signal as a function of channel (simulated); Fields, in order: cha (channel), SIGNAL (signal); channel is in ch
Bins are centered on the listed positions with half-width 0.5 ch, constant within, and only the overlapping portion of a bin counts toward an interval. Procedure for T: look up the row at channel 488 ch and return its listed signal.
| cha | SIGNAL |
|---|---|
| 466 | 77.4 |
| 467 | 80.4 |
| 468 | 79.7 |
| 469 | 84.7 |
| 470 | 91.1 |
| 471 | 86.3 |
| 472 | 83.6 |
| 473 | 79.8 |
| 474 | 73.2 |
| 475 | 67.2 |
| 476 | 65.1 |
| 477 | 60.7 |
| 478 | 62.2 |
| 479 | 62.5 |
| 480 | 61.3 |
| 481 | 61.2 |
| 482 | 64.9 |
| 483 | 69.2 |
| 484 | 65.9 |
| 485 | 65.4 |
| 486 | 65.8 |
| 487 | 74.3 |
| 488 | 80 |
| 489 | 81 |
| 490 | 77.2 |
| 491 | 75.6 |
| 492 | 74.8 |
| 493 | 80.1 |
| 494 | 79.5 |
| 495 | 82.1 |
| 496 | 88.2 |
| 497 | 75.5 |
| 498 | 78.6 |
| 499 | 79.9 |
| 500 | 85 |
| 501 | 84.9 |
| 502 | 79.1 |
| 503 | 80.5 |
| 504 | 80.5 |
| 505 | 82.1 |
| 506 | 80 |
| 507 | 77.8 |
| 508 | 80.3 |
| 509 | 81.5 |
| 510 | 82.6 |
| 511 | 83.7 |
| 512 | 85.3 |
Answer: 80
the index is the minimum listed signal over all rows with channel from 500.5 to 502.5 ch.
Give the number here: 79.1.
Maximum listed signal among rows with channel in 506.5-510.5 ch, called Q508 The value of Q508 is 82.6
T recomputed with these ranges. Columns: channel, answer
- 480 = 61.3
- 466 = 77.4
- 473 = 79.8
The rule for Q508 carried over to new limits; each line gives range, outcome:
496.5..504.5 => 85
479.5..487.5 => 74.3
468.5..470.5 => 91.1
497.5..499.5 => 79.9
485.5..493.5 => 81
